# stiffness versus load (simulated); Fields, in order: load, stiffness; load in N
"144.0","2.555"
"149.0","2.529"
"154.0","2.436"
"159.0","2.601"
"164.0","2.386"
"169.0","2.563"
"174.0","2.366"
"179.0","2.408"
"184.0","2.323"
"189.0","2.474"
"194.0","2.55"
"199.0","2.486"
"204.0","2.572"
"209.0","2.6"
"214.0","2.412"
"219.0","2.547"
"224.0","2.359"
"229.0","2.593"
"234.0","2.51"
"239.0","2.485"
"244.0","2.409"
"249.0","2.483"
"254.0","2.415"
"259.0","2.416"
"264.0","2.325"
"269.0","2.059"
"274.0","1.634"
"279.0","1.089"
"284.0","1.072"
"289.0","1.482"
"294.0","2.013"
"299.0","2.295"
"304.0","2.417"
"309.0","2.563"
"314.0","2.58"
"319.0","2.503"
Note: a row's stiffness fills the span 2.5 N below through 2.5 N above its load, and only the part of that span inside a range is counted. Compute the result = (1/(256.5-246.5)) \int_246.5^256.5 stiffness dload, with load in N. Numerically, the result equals 2.45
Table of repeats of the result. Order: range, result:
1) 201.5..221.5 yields 2.53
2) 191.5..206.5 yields 2.54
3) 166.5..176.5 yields 2.46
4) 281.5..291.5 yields 1.28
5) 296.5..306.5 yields 2.36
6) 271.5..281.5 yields 1.36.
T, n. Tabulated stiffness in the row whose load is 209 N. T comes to 2.6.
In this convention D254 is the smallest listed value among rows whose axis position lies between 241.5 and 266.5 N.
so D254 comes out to 2.325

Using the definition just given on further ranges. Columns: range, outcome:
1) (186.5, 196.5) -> 2.474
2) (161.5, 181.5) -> 2.366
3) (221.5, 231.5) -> 2.359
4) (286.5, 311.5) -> 1.482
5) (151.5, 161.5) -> 2.436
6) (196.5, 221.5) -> 2.412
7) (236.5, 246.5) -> 2.409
